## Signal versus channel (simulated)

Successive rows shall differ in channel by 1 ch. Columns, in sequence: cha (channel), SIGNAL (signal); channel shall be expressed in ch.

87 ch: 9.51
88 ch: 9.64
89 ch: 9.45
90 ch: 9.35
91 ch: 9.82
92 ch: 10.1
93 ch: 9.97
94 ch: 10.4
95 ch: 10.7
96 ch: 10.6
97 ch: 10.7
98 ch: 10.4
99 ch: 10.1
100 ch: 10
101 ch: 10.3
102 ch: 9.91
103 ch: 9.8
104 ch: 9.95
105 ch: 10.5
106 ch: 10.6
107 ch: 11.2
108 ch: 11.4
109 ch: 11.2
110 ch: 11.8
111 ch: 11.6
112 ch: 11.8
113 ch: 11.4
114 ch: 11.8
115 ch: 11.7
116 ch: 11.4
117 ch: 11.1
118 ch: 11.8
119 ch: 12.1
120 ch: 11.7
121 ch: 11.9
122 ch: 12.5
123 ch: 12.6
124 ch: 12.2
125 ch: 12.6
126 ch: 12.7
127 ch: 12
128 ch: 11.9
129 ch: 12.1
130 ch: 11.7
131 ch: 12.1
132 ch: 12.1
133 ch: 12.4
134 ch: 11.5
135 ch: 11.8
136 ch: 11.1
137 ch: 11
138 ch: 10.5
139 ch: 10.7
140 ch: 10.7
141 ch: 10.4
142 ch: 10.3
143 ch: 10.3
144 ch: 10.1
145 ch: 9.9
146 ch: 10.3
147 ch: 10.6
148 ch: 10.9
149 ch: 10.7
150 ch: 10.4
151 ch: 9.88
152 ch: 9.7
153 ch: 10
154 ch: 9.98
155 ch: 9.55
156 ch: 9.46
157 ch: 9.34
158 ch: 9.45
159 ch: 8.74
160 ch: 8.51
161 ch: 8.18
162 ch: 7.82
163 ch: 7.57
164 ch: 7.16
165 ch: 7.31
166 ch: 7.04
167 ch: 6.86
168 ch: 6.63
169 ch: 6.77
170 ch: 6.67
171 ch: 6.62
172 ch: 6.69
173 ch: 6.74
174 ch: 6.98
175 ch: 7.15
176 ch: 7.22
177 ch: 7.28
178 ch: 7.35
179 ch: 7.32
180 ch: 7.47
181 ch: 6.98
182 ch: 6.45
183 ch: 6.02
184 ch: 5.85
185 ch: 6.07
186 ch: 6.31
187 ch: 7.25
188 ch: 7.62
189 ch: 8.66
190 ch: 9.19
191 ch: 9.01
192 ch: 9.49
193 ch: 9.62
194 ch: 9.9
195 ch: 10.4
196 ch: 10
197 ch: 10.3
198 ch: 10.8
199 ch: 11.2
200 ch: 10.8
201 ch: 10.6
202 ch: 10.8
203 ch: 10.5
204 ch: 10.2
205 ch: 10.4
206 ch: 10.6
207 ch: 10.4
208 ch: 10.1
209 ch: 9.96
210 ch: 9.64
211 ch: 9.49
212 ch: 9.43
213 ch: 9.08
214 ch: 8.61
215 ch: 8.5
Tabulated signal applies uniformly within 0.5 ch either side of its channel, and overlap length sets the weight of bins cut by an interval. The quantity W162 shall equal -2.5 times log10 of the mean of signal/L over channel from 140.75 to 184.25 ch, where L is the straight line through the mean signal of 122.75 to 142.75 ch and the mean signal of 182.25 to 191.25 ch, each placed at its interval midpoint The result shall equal 0.11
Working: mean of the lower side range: 11.6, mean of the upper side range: 7.26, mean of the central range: 8.34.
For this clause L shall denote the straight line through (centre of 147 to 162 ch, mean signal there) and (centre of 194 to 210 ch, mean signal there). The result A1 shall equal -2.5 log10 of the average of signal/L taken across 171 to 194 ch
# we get 0.33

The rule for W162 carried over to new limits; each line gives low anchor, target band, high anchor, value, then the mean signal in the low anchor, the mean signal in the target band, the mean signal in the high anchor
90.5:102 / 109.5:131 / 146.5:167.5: -0.217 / 10.3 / 11.9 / 9.01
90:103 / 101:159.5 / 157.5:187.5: -0.240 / 10.2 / 11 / 7.15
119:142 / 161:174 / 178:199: 0.330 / 11.7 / 7.04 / 8.29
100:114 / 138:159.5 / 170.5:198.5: -0.090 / 10.9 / 10.1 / 7.88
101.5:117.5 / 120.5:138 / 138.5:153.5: -0.125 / 11.1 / 12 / 10.3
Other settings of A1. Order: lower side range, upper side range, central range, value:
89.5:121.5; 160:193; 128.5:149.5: -0.20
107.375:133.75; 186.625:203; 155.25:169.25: 0.32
